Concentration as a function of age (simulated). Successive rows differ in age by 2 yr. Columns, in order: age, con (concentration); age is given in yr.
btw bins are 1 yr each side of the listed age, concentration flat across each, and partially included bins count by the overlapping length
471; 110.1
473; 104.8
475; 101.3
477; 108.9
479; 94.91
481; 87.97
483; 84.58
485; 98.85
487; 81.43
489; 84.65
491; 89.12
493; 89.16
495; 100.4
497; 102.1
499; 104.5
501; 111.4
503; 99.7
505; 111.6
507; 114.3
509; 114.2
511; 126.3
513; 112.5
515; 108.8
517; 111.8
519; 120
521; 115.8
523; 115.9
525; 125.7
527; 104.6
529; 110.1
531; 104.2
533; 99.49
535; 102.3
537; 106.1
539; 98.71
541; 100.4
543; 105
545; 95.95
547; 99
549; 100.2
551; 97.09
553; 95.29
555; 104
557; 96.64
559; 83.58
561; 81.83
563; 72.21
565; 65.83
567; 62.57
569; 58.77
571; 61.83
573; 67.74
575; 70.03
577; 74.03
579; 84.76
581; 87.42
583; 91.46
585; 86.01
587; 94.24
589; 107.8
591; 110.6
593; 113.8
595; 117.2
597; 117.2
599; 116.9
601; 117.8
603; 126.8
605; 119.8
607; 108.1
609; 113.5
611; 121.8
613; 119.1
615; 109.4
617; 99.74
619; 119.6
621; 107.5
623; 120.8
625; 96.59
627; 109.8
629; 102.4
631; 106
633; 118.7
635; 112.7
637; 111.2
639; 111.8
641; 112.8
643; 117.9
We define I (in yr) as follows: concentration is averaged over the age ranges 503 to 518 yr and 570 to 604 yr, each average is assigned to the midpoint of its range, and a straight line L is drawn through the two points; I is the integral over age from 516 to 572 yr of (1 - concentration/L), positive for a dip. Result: 5.4 yr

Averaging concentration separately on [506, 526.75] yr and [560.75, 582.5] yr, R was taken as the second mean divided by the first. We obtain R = 0.6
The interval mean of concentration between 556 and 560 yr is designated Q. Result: 90.1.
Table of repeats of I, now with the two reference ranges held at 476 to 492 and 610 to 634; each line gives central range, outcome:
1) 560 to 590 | 7.7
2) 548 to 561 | 0.8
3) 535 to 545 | -0.3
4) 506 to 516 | -2.1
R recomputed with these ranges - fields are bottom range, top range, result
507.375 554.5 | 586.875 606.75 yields 1.07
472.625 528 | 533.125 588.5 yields 0.83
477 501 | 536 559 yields 1.05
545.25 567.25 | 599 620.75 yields 1.31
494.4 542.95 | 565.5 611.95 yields 0.88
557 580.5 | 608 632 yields 1.52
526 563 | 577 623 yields 1.10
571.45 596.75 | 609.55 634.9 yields 1.20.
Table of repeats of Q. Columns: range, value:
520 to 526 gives 119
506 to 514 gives 117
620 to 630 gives 107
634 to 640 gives 112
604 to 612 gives 116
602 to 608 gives 118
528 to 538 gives 104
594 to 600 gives 117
